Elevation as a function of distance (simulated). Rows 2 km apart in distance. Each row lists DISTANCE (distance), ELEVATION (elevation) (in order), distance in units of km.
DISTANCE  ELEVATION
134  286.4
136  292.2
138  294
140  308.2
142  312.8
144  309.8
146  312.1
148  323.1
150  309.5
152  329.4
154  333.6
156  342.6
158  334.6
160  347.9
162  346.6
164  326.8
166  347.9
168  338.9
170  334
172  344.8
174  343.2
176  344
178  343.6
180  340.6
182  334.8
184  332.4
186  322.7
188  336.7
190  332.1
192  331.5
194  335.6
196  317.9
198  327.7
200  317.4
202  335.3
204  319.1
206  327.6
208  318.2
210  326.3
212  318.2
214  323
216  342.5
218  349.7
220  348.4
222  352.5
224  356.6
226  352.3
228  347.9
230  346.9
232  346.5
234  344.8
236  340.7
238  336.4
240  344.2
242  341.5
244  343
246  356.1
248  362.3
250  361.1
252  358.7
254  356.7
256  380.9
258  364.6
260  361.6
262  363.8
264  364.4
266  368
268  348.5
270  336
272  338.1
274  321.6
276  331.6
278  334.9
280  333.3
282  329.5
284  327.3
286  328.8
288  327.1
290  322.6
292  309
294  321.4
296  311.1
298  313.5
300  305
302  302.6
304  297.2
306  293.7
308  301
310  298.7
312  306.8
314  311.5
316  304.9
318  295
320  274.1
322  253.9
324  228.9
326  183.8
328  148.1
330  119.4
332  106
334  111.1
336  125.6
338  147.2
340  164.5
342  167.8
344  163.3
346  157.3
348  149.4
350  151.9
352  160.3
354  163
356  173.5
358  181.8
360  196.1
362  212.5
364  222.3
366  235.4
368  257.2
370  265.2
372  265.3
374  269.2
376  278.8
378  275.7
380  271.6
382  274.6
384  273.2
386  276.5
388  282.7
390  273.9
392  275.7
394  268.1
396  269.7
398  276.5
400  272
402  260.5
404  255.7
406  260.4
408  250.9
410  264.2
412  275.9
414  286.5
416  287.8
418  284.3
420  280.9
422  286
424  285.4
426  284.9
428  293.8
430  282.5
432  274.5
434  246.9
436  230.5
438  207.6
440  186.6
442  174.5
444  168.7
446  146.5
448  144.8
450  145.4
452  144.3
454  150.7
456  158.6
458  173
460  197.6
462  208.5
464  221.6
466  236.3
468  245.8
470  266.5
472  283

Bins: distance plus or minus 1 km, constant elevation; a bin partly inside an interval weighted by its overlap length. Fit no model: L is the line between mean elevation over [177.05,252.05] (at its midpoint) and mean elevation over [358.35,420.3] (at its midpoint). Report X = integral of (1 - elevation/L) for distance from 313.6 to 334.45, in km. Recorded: 5.7 km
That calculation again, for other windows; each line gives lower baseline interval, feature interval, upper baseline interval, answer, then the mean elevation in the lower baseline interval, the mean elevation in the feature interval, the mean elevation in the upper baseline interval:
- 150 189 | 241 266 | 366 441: -3.8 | 337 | 360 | 267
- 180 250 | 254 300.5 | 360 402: -4.1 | 338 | 337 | 263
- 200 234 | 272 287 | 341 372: -3.2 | 338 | 330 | 193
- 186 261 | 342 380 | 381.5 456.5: 8.6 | 342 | 210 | 244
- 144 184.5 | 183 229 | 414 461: -2.4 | 335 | 334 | 220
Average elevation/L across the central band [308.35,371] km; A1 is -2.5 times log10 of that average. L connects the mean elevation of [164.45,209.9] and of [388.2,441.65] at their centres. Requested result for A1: 0.384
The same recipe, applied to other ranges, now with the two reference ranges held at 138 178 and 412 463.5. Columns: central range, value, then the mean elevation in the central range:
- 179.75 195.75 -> -0.044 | 332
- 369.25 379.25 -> -0.101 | 271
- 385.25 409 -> -0.131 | 268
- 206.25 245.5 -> -0.124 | 341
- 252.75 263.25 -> -0.244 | 365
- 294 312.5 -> -0.112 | 304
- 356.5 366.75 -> 0.211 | 207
